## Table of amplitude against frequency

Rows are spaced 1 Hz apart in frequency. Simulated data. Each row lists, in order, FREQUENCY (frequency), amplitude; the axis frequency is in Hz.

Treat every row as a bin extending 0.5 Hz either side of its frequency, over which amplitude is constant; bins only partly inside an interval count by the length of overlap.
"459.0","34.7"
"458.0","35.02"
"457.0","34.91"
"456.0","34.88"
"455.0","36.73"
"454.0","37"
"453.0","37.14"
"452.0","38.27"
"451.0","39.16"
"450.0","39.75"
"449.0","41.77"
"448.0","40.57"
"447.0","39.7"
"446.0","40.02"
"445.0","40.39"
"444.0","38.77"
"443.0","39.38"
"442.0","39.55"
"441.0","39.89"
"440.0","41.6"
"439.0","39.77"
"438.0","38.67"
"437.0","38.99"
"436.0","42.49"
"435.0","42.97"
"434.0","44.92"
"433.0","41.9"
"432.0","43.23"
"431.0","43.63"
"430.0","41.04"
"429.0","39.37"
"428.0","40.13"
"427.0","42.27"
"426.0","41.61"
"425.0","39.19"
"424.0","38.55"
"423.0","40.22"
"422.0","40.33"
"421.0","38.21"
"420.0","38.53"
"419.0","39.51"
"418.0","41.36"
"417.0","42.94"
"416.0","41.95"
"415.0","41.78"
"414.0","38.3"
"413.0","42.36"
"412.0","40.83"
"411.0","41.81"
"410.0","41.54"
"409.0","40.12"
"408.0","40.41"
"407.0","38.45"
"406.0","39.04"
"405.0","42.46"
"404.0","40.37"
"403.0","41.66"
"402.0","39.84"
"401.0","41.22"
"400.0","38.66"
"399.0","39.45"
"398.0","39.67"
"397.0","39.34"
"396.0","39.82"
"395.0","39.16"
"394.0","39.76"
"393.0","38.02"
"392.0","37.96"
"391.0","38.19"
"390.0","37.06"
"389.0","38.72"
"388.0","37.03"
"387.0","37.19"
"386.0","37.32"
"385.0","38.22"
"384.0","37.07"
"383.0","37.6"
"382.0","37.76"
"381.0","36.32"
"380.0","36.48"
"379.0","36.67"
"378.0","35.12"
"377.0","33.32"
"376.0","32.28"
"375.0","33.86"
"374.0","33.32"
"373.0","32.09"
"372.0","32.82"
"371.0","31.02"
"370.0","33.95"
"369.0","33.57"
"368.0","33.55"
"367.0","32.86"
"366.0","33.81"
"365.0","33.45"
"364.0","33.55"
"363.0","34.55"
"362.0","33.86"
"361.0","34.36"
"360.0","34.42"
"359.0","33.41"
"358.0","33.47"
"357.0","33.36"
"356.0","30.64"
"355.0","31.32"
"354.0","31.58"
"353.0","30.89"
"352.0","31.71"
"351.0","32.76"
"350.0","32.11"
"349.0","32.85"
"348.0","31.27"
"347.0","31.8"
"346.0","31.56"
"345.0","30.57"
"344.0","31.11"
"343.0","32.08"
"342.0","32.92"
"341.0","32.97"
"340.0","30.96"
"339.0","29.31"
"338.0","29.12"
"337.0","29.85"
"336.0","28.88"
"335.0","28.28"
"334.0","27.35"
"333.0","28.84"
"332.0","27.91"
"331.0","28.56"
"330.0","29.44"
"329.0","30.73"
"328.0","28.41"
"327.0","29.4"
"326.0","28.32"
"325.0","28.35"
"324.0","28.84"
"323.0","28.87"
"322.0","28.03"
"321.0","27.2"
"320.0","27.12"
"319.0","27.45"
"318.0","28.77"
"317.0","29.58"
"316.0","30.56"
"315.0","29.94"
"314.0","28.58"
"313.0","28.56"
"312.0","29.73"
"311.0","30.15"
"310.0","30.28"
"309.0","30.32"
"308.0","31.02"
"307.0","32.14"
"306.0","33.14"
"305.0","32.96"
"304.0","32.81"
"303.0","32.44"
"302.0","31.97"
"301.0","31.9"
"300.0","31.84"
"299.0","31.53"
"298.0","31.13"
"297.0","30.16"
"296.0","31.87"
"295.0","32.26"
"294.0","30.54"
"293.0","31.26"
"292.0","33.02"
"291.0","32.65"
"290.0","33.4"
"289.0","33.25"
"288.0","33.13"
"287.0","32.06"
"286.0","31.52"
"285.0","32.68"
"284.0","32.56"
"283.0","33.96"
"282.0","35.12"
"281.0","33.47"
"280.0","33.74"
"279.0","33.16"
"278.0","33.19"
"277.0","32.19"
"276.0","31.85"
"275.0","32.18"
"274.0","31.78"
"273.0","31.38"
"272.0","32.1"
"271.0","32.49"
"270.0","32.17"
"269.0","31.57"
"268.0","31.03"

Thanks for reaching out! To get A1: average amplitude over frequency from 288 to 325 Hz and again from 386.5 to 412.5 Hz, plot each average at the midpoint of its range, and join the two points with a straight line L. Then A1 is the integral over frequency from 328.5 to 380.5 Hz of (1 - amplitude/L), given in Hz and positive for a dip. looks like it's 4.8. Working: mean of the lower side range 30.7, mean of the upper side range 39.5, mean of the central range 32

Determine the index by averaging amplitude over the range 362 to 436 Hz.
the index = 38.4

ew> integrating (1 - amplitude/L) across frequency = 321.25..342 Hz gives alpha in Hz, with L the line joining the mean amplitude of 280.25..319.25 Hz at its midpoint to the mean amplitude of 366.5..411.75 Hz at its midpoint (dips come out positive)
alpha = 2.8 Hz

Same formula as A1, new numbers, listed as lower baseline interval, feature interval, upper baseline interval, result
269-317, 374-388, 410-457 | 0.41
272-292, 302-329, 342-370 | 2.42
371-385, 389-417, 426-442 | -1.63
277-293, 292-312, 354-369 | 0.93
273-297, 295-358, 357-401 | 6.63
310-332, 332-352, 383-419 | 0.64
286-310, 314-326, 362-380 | 1.43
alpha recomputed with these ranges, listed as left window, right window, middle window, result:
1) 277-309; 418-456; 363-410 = 0.6 Hz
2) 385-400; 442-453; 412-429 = -0.6 Hz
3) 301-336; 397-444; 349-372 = 0.8 Hz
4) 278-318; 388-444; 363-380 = 1.6 Hz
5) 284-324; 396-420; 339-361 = 1.9 Hz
